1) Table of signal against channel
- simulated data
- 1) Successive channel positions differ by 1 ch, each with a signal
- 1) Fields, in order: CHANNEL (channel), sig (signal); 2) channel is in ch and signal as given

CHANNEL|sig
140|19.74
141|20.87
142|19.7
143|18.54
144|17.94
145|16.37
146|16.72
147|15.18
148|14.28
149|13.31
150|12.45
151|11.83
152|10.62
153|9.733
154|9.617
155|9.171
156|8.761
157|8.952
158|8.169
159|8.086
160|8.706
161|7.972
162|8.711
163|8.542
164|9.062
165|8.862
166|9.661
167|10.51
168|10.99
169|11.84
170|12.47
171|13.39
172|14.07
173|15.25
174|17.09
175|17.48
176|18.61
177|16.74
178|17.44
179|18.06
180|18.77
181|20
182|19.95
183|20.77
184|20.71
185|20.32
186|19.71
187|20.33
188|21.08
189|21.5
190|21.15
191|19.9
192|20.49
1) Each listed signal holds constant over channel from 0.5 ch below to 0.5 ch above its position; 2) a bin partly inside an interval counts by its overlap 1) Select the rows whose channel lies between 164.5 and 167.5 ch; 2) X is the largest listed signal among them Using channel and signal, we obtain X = 10.51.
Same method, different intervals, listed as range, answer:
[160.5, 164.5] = 9.062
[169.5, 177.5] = 18.61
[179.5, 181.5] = 20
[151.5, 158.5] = 10.62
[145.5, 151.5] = 16.72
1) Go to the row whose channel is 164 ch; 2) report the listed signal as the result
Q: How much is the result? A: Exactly 9.062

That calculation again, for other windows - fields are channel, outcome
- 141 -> 20.87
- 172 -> 14.07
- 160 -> 8.706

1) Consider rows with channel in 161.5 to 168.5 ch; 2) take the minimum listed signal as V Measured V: 8.542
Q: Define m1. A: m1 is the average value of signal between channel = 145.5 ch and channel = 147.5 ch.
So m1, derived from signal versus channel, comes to 15.9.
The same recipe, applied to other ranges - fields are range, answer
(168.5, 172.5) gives 12.9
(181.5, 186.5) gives 20.3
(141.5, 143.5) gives 19.1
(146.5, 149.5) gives 14.3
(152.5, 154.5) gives 9.68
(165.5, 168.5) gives 10.4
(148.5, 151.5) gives 12.5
